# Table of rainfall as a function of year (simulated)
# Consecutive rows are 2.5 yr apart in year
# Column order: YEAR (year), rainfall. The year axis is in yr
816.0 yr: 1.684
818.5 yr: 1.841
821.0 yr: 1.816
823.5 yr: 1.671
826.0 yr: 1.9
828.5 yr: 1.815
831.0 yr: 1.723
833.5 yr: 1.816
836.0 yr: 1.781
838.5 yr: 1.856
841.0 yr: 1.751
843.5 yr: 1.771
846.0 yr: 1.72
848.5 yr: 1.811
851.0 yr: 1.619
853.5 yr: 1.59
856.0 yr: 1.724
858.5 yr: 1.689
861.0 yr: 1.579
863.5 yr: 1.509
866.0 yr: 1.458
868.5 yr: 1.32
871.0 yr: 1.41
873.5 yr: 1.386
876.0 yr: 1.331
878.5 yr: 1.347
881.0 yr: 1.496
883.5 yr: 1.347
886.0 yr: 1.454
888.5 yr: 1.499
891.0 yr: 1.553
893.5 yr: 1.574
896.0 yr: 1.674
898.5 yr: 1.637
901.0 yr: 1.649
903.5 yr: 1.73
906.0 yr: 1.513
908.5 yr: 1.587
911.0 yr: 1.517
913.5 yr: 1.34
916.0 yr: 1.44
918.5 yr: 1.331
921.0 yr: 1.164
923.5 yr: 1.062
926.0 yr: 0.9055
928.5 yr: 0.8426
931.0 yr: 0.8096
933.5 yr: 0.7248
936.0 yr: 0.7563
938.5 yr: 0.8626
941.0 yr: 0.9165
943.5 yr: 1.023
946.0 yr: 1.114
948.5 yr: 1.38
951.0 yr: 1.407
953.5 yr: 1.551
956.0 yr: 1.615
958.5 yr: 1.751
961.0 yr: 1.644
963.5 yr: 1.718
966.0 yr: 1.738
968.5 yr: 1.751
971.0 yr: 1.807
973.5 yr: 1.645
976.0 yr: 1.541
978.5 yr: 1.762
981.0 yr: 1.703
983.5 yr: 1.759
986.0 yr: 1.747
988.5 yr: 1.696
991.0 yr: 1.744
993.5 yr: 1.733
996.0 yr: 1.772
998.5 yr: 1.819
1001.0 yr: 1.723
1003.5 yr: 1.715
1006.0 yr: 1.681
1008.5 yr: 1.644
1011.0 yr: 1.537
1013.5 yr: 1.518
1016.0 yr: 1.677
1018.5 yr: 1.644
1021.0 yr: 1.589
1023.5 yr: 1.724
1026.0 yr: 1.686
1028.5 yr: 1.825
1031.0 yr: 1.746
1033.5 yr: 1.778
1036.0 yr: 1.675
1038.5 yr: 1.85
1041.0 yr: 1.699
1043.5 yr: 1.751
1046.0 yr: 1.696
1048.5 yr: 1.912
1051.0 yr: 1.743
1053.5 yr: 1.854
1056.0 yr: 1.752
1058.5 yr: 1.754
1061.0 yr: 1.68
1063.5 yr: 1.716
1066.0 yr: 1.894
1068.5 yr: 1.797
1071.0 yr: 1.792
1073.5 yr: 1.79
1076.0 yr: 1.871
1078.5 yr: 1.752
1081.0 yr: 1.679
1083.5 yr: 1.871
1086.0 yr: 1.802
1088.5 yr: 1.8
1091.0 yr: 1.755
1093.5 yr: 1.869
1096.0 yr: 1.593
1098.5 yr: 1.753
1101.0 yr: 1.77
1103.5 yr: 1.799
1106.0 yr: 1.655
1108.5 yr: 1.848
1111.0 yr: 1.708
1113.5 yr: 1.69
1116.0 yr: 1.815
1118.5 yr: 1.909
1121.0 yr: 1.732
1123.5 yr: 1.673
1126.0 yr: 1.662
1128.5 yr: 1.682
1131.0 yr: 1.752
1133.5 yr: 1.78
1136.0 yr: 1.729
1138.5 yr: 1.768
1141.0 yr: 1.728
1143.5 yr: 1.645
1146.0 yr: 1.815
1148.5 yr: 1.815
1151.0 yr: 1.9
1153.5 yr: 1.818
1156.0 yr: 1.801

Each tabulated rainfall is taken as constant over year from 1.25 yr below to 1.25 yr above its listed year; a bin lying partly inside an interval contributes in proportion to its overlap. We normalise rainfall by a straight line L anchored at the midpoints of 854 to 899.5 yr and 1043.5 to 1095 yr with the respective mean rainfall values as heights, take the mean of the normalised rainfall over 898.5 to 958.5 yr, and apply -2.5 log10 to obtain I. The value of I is 0.25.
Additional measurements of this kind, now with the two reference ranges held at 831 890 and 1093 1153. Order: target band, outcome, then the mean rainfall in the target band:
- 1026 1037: -0.036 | 1.75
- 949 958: 0.075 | 1.53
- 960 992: -0.036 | 1.71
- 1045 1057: -0.055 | 1.79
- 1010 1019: 0.060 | 1.59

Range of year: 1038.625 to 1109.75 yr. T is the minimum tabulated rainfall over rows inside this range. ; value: 1.593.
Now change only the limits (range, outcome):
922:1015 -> 0.7248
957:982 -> 1.541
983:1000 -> 1.696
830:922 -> 1.164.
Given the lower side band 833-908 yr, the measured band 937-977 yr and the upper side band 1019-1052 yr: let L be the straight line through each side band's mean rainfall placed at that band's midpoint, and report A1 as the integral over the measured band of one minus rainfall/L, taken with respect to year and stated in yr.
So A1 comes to 4.97 yr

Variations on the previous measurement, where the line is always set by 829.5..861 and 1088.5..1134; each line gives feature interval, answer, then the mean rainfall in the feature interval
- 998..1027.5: 1.4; 1.66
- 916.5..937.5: 9.3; 0.966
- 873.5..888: 2.8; 1.4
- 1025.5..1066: -0.4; 1.76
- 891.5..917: 2.5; 1.57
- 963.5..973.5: 0.0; 1.74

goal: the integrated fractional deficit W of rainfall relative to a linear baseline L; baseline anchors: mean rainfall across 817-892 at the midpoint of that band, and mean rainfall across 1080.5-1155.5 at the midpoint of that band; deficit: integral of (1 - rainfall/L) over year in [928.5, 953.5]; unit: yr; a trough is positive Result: 9.72 yr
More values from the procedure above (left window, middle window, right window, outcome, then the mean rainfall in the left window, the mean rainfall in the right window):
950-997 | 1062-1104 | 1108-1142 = -1.24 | 1.69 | 1.75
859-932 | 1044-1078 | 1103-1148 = -2.87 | 1.4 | 1.74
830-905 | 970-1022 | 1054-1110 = 0.37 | 1.59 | 1.77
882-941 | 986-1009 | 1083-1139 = -3.63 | 1.3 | 1.76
